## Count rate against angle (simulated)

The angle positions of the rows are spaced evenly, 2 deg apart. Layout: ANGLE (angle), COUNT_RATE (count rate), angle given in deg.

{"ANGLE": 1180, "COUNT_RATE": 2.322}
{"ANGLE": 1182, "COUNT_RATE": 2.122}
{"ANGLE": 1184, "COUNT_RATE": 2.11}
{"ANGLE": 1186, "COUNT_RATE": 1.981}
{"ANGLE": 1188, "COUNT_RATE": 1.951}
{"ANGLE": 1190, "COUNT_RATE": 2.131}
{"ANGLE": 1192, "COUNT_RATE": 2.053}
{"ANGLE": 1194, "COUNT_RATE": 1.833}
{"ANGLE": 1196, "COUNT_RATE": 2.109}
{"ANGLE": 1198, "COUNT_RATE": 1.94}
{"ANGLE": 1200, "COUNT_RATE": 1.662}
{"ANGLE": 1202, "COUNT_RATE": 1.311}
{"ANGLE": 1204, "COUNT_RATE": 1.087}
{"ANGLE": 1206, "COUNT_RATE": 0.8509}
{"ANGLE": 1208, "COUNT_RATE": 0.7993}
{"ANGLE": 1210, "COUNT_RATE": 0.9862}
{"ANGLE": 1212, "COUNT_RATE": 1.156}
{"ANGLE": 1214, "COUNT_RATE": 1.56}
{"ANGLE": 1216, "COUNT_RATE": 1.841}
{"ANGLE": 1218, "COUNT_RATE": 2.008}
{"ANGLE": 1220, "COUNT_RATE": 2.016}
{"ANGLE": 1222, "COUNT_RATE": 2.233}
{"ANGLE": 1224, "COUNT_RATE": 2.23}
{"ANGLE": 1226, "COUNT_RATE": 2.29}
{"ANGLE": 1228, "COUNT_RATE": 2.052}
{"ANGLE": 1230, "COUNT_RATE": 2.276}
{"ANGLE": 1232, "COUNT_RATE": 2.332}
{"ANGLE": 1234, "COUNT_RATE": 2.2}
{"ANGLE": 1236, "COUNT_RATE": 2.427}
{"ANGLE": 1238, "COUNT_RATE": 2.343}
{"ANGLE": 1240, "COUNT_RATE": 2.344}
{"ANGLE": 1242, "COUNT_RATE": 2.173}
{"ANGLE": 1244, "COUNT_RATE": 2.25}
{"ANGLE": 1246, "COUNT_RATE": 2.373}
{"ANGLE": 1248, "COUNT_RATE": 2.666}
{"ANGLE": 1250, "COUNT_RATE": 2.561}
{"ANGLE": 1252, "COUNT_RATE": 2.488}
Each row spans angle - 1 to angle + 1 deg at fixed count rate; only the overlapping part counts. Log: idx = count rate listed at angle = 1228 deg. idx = 2.052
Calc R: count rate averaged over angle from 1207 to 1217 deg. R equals 1.27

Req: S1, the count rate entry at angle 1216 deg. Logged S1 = 1.841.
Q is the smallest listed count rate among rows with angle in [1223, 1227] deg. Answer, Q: 2.23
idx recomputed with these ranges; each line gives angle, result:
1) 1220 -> 2.016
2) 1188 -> 1.951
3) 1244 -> 2.25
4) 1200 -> 1.662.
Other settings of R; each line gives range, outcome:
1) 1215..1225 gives 2.07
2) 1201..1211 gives 1.01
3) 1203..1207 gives 0.969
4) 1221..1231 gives 2.22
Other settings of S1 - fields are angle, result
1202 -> 1.311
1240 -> 2.344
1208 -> 0.7993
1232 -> 2.332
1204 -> 1.087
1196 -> 2.109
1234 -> 2.2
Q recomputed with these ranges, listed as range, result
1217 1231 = 2.008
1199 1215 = 0.7993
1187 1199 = 1.833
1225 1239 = 2.052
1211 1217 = 1.156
